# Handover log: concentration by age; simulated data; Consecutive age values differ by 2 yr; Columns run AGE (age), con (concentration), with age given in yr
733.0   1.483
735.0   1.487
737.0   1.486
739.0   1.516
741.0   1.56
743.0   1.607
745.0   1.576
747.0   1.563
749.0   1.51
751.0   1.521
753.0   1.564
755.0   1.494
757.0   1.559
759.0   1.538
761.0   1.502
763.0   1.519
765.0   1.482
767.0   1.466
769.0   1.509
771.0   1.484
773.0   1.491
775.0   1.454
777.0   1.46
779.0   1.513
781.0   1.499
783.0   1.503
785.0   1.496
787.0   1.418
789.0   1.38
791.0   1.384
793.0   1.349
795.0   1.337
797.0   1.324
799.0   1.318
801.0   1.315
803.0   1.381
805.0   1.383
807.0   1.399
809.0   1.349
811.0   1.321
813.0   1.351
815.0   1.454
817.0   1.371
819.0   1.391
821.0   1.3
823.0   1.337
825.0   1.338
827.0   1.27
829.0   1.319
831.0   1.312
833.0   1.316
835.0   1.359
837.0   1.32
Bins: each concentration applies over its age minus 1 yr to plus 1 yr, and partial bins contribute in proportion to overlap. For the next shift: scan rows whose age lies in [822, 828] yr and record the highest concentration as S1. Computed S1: 1.338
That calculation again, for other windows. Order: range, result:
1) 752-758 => 1.564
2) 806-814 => 1.399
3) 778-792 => 1.513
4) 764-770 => 1.509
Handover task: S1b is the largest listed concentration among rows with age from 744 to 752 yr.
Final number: 1.576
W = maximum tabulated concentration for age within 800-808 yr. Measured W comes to 1.399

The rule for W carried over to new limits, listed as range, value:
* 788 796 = 1.384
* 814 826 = 1.454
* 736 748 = 1.607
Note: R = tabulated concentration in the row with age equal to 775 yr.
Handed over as 1.454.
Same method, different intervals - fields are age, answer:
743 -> 1.607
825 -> 1.338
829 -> 1.319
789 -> 1.38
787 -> 1.418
